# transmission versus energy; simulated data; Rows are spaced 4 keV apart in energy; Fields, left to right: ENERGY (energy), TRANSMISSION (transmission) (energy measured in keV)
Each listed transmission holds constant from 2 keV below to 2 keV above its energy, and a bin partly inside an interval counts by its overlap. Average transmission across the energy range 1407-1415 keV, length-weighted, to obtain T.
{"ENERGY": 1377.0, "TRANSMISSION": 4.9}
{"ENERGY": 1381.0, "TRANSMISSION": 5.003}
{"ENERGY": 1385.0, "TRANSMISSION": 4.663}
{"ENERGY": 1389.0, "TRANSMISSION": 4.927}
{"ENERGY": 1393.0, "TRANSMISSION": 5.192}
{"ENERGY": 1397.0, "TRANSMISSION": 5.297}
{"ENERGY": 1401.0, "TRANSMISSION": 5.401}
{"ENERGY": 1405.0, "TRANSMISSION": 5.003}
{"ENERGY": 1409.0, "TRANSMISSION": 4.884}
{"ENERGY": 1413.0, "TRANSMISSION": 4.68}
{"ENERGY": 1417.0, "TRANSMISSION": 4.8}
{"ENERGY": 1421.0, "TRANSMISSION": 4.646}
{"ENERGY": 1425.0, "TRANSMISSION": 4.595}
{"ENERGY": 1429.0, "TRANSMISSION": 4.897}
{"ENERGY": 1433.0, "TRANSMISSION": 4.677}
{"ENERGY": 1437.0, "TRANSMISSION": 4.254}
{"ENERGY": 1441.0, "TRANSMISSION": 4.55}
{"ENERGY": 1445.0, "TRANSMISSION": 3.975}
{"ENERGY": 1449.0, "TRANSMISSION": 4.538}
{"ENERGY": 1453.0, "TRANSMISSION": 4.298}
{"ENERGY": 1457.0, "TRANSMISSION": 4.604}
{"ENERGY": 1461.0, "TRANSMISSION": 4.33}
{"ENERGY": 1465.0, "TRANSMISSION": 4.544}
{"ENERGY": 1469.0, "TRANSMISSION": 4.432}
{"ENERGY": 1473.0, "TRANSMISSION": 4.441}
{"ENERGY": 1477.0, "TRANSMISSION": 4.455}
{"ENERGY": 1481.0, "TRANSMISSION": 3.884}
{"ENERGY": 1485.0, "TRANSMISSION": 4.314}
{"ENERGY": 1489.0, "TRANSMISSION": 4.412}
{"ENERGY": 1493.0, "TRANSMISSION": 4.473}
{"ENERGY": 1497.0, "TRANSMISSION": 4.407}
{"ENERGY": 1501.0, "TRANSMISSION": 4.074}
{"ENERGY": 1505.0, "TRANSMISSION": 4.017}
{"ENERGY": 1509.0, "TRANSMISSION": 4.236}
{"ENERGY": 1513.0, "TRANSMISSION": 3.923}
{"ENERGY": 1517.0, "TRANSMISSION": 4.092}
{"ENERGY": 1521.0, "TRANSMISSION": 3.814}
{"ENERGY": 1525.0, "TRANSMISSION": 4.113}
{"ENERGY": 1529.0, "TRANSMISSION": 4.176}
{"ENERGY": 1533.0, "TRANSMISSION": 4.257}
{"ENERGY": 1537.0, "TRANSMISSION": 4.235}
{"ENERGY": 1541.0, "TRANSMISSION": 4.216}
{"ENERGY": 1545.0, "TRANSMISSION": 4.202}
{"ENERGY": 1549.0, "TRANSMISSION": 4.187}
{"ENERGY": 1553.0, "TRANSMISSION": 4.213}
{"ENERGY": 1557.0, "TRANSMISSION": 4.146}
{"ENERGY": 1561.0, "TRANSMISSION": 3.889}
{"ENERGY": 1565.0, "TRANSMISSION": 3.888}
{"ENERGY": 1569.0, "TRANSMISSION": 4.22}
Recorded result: 4.78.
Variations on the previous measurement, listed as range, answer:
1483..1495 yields 4.4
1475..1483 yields 4.17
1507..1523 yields 4.02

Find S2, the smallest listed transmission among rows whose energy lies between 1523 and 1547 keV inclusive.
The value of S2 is 4.113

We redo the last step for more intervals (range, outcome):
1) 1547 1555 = 4.187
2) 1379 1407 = 4.663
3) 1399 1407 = 5.003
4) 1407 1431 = 4.595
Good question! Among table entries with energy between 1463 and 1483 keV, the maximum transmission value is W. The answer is 4.544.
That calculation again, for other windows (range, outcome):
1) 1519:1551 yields 4.257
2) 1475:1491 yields 4.455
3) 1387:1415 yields 5.401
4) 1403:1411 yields 5.003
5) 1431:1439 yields 4.677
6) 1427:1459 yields 4.897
